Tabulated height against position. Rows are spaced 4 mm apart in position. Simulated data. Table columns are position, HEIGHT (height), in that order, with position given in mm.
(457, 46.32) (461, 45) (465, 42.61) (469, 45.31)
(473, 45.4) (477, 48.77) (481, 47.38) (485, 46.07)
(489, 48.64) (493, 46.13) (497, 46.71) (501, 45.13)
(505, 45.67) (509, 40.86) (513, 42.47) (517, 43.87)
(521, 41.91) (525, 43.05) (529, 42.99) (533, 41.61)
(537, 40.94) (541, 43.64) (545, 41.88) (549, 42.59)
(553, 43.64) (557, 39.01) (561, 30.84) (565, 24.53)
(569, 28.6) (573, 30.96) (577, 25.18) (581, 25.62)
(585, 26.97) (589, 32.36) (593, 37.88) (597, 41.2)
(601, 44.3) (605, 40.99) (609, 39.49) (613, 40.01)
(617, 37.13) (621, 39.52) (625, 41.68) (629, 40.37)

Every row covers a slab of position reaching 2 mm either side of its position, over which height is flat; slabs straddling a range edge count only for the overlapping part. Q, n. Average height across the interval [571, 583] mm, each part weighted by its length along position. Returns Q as 27.3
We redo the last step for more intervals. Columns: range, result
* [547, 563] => 39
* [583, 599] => 34.6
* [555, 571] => 30.7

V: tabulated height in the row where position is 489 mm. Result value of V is 48.64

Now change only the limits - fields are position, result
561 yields 30.84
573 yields 30.96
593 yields 37.88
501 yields 45.13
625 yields 41.68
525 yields 43.05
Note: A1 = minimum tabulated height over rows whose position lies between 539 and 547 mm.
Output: 41.88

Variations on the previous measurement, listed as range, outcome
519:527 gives 41.91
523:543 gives 40.94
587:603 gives 32.36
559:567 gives 24.53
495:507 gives 45.13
